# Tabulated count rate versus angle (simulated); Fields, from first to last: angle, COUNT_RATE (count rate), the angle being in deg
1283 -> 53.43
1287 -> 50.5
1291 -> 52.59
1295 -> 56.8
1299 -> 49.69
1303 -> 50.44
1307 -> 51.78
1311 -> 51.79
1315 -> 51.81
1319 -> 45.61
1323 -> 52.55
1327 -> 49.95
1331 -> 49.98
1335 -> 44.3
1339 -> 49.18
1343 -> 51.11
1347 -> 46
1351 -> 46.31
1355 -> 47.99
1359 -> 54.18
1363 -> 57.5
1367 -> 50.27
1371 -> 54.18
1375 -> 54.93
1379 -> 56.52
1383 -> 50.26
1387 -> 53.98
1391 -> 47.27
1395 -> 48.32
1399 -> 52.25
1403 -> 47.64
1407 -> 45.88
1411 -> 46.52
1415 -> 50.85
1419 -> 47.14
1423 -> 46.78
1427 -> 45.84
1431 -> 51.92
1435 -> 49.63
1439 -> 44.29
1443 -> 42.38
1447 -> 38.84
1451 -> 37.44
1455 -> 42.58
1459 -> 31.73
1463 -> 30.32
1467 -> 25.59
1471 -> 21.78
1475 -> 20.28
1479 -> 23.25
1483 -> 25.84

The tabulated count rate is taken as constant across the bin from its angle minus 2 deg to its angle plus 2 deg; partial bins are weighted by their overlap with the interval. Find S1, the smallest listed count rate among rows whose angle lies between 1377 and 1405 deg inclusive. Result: 47.27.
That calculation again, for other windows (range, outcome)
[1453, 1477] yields 20.28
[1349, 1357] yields 46.31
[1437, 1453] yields 37.44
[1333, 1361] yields 44.3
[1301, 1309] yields 50.44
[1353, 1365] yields 47.99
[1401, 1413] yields 45.88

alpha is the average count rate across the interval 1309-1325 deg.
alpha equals 50.4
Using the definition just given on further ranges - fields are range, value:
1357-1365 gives 55.8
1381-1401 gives 50.4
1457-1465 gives 31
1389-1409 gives 48.3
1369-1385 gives 54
